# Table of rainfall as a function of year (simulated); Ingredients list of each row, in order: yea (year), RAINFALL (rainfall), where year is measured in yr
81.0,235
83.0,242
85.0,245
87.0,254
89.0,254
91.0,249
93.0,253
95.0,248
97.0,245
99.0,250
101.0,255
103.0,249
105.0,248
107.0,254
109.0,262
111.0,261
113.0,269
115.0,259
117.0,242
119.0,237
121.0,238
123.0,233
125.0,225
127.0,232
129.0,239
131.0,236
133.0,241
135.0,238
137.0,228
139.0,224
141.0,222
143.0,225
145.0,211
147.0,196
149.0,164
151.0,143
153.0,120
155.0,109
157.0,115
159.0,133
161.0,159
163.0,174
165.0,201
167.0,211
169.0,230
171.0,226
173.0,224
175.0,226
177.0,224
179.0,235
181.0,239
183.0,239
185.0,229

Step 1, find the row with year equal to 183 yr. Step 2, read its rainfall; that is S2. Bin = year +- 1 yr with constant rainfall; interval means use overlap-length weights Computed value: 239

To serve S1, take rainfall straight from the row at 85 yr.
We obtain 245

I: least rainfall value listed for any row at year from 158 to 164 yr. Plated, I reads 133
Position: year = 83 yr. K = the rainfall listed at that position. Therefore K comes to 242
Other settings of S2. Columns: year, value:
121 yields 238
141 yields 222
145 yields 211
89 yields 254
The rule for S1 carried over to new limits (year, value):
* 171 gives 226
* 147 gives 196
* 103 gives 249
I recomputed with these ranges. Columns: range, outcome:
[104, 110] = 248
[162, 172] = 174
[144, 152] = 143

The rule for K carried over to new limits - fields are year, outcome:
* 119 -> 237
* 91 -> 249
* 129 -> 239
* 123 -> 233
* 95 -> 248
